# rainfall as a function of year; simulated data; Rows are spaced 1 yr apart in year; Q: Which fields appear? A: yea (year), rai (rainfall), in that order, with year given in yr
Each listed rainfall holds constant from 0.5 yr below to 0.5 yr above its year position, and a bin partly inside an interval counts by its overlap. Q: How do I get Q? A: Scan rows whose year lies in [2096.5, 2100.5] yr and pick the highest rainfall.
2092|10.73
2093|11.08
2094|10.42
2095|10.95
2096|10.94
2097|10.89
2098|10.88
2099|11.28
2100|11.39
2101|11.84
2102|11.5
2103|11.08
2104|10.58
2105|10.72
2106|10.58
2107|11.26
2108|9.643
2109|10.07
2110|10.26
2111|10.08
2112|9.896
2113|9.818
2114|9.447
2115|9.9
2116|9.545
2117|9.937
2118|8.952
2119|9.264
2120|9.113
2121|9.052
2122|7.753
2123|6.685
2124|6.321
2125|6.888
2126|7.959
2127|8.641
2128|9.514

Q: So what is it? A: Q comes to 11.39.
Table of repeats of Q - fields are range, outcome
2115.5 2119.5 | 9.937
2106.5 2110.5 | 11.26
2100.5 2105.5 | 11.84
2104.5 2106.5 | 10.72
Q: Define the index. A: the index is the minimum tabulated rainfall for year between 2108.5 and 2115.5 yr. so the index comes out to 9.447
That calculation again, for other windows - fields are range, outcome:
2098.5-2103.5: 11.08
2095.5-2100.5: 10.88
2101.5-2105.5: 10.58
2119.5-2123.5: 6.685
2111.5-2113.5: 9.818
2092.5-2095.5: 10.42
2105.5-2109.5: 9.643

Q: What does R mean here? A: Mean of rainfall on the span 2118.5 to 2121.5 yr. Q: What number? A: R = 9.14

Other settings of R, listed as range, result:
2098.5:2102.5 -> 11.5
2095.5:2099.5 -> 11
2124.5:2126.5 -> 7.42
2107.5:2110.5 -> 9.99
